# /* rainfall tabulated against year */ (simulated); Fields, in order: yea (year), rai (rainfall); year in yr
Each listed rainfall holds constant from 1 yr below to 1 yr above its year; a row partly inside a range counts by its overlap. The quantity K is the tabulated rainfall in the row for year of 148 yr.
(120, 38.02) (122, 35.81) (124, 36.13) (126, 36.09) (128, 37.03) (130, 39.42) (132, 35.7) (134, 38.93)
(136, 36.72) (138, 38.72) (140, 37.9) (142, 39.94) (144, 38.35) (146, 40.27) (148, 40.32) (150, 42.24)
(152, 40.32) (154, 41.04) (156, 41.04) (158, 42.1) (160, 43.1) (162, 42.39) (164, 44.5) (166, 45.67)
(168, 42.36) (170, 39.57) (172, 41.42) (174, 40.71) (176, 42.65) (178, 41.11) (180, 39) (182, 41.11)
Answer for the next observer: 40.32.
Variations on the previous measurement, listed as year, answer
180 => 39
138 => 38.72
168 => 42.36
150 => 42.24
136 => 36.72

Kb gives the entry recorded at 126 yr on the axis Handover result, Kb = 36.09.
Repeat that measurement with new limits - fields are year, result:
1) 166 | 45.67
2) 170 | 39.57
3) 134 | 38.93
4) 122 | 35.81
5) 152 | 40.32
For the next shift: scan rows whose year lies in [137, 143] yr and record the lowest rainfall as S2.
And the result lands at 37.9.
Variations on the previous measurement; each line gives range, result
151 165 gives 40.32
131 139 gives 35.7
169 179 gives 39.57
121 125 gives 35.81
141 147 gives 38.35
